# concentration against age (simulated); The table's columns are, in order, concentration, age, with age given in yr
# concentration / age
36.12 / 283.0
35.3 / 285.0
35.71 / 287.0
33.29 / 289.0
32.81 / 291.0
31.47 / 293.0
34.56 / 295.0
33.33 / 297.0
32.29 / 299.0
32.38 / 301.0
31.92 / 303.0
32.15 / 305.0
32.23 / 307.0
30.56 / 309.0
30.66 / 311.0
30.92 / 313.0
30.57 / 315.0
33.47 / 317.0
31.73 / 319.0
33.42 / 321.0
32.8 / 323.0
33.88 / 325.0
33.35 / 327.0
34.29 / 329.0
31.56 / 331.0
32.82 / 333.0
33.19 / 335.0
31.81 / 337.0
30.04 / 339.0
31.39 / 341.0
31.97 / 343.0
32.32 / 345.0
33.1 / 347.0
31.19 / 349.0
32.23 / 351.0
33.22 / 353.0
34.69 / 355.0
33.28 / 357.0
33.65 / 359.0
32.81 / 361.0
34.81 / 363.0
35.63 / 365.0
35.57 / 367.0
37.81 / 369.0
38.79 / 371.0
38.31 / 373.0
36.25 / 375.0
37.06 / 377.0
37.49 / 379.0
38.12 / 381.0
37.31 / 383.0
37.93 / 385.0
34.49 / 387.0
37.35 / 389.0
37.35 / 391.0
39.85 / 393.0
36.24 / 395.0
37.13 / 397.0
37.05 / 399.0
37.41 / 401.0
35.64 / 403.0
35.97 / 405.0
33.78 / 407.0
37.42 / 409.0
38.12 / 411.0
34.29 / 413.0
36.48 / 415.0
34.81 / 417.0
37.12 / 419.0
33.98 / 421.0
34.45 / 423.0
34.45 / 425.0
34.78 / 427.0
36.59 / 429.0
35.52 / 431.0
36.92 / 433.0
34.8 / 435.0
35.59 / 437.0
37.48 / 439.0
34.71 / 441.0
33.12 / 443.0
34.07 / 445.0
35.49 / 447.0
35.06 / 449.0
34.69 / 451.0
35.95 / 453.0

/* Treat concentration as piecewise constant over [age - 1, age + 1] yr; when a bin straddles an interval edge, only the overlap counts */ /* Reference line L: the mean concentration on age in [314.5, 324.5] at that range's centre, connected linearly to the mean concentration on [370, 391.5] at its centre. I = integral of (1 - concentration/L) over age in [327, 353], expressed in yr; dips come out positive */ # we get 1.44 yr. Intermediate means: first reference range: 32.6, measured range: 32.2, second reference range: 37.3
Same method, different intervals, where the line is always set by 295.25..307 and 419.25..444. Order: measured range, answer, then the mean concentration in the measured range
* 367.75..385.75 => -1.86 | 37.6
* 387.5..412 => -1.63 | 36.9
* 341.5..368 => 0.22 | 33.4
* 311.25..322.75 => 0.31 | 32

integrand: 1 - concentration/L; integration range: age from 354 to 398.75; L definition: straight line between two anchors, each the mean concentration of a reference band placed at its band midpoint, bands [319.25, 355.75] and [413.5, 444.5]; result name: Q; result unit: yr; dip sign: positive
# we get -3.6 yr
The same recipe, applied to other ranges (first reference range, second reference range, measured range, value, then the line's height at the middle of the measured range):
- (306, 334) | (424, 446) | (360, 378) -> -1.5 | 33.6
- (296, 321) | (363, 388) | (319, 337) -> 0.2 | 33.4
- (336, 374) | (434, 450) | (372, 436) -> -3.5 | 34.5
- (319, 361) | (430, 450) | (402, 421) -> -0.7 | 34.5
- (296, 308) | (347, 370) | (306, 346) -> 1.1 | 33.1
